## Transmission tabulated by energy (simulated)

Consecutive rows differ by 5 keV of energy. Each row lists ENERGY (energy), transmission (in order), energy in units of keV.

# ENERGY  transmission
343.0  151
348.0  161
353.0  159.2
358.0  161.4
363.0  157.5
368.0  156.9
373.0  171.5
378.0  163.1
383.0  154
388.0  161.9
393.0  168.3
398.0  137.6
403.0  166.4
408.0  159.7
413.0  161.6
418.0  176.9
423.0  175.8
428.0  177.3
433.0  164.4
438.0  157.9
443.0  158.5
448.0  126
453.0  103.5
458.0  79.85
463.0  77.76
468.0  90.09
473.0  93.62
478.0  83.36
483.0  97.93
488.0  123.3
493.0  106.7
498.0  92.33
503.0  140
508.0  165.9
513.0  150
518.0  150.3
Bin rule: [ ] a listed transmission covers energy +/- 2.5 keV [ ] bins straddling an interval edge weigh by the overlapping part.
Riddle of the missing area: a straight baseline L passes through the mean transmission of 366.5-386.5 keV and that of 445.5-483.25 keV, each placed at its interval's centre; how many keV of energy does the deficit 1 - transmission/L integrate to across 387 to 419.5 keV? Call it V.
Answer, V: -4.8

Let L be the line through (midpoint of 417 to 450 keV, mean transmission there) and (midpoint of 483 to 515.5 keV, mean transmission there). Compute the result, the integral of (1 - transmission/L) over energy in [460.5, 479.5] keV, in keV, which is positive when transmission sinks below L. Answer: 7.5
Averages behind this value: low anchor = 162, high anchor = 127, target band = 86.4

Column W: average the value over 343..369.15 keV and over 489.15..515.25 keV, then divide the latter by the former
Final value 0.82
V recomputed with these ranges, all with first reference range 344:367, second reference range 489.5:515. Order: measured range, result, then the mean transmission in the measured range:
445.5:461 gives 4.2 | 102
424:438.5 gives -2.5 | 169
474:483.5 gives 3.2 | 89.6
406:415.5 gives -0.8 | 161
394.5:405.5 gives -0.2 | 153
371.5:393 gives -1.3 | 163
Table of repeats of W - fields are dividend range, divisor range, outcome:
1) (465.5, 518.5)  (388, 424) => 0.71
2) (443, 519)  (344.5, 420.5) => 0.70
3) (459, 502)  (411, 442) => 0.57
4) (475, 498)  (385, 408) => 0.64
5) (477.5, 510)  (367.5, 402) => 0.73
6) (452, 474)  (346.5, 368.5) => 0.55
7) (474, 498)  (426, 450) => 0.64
